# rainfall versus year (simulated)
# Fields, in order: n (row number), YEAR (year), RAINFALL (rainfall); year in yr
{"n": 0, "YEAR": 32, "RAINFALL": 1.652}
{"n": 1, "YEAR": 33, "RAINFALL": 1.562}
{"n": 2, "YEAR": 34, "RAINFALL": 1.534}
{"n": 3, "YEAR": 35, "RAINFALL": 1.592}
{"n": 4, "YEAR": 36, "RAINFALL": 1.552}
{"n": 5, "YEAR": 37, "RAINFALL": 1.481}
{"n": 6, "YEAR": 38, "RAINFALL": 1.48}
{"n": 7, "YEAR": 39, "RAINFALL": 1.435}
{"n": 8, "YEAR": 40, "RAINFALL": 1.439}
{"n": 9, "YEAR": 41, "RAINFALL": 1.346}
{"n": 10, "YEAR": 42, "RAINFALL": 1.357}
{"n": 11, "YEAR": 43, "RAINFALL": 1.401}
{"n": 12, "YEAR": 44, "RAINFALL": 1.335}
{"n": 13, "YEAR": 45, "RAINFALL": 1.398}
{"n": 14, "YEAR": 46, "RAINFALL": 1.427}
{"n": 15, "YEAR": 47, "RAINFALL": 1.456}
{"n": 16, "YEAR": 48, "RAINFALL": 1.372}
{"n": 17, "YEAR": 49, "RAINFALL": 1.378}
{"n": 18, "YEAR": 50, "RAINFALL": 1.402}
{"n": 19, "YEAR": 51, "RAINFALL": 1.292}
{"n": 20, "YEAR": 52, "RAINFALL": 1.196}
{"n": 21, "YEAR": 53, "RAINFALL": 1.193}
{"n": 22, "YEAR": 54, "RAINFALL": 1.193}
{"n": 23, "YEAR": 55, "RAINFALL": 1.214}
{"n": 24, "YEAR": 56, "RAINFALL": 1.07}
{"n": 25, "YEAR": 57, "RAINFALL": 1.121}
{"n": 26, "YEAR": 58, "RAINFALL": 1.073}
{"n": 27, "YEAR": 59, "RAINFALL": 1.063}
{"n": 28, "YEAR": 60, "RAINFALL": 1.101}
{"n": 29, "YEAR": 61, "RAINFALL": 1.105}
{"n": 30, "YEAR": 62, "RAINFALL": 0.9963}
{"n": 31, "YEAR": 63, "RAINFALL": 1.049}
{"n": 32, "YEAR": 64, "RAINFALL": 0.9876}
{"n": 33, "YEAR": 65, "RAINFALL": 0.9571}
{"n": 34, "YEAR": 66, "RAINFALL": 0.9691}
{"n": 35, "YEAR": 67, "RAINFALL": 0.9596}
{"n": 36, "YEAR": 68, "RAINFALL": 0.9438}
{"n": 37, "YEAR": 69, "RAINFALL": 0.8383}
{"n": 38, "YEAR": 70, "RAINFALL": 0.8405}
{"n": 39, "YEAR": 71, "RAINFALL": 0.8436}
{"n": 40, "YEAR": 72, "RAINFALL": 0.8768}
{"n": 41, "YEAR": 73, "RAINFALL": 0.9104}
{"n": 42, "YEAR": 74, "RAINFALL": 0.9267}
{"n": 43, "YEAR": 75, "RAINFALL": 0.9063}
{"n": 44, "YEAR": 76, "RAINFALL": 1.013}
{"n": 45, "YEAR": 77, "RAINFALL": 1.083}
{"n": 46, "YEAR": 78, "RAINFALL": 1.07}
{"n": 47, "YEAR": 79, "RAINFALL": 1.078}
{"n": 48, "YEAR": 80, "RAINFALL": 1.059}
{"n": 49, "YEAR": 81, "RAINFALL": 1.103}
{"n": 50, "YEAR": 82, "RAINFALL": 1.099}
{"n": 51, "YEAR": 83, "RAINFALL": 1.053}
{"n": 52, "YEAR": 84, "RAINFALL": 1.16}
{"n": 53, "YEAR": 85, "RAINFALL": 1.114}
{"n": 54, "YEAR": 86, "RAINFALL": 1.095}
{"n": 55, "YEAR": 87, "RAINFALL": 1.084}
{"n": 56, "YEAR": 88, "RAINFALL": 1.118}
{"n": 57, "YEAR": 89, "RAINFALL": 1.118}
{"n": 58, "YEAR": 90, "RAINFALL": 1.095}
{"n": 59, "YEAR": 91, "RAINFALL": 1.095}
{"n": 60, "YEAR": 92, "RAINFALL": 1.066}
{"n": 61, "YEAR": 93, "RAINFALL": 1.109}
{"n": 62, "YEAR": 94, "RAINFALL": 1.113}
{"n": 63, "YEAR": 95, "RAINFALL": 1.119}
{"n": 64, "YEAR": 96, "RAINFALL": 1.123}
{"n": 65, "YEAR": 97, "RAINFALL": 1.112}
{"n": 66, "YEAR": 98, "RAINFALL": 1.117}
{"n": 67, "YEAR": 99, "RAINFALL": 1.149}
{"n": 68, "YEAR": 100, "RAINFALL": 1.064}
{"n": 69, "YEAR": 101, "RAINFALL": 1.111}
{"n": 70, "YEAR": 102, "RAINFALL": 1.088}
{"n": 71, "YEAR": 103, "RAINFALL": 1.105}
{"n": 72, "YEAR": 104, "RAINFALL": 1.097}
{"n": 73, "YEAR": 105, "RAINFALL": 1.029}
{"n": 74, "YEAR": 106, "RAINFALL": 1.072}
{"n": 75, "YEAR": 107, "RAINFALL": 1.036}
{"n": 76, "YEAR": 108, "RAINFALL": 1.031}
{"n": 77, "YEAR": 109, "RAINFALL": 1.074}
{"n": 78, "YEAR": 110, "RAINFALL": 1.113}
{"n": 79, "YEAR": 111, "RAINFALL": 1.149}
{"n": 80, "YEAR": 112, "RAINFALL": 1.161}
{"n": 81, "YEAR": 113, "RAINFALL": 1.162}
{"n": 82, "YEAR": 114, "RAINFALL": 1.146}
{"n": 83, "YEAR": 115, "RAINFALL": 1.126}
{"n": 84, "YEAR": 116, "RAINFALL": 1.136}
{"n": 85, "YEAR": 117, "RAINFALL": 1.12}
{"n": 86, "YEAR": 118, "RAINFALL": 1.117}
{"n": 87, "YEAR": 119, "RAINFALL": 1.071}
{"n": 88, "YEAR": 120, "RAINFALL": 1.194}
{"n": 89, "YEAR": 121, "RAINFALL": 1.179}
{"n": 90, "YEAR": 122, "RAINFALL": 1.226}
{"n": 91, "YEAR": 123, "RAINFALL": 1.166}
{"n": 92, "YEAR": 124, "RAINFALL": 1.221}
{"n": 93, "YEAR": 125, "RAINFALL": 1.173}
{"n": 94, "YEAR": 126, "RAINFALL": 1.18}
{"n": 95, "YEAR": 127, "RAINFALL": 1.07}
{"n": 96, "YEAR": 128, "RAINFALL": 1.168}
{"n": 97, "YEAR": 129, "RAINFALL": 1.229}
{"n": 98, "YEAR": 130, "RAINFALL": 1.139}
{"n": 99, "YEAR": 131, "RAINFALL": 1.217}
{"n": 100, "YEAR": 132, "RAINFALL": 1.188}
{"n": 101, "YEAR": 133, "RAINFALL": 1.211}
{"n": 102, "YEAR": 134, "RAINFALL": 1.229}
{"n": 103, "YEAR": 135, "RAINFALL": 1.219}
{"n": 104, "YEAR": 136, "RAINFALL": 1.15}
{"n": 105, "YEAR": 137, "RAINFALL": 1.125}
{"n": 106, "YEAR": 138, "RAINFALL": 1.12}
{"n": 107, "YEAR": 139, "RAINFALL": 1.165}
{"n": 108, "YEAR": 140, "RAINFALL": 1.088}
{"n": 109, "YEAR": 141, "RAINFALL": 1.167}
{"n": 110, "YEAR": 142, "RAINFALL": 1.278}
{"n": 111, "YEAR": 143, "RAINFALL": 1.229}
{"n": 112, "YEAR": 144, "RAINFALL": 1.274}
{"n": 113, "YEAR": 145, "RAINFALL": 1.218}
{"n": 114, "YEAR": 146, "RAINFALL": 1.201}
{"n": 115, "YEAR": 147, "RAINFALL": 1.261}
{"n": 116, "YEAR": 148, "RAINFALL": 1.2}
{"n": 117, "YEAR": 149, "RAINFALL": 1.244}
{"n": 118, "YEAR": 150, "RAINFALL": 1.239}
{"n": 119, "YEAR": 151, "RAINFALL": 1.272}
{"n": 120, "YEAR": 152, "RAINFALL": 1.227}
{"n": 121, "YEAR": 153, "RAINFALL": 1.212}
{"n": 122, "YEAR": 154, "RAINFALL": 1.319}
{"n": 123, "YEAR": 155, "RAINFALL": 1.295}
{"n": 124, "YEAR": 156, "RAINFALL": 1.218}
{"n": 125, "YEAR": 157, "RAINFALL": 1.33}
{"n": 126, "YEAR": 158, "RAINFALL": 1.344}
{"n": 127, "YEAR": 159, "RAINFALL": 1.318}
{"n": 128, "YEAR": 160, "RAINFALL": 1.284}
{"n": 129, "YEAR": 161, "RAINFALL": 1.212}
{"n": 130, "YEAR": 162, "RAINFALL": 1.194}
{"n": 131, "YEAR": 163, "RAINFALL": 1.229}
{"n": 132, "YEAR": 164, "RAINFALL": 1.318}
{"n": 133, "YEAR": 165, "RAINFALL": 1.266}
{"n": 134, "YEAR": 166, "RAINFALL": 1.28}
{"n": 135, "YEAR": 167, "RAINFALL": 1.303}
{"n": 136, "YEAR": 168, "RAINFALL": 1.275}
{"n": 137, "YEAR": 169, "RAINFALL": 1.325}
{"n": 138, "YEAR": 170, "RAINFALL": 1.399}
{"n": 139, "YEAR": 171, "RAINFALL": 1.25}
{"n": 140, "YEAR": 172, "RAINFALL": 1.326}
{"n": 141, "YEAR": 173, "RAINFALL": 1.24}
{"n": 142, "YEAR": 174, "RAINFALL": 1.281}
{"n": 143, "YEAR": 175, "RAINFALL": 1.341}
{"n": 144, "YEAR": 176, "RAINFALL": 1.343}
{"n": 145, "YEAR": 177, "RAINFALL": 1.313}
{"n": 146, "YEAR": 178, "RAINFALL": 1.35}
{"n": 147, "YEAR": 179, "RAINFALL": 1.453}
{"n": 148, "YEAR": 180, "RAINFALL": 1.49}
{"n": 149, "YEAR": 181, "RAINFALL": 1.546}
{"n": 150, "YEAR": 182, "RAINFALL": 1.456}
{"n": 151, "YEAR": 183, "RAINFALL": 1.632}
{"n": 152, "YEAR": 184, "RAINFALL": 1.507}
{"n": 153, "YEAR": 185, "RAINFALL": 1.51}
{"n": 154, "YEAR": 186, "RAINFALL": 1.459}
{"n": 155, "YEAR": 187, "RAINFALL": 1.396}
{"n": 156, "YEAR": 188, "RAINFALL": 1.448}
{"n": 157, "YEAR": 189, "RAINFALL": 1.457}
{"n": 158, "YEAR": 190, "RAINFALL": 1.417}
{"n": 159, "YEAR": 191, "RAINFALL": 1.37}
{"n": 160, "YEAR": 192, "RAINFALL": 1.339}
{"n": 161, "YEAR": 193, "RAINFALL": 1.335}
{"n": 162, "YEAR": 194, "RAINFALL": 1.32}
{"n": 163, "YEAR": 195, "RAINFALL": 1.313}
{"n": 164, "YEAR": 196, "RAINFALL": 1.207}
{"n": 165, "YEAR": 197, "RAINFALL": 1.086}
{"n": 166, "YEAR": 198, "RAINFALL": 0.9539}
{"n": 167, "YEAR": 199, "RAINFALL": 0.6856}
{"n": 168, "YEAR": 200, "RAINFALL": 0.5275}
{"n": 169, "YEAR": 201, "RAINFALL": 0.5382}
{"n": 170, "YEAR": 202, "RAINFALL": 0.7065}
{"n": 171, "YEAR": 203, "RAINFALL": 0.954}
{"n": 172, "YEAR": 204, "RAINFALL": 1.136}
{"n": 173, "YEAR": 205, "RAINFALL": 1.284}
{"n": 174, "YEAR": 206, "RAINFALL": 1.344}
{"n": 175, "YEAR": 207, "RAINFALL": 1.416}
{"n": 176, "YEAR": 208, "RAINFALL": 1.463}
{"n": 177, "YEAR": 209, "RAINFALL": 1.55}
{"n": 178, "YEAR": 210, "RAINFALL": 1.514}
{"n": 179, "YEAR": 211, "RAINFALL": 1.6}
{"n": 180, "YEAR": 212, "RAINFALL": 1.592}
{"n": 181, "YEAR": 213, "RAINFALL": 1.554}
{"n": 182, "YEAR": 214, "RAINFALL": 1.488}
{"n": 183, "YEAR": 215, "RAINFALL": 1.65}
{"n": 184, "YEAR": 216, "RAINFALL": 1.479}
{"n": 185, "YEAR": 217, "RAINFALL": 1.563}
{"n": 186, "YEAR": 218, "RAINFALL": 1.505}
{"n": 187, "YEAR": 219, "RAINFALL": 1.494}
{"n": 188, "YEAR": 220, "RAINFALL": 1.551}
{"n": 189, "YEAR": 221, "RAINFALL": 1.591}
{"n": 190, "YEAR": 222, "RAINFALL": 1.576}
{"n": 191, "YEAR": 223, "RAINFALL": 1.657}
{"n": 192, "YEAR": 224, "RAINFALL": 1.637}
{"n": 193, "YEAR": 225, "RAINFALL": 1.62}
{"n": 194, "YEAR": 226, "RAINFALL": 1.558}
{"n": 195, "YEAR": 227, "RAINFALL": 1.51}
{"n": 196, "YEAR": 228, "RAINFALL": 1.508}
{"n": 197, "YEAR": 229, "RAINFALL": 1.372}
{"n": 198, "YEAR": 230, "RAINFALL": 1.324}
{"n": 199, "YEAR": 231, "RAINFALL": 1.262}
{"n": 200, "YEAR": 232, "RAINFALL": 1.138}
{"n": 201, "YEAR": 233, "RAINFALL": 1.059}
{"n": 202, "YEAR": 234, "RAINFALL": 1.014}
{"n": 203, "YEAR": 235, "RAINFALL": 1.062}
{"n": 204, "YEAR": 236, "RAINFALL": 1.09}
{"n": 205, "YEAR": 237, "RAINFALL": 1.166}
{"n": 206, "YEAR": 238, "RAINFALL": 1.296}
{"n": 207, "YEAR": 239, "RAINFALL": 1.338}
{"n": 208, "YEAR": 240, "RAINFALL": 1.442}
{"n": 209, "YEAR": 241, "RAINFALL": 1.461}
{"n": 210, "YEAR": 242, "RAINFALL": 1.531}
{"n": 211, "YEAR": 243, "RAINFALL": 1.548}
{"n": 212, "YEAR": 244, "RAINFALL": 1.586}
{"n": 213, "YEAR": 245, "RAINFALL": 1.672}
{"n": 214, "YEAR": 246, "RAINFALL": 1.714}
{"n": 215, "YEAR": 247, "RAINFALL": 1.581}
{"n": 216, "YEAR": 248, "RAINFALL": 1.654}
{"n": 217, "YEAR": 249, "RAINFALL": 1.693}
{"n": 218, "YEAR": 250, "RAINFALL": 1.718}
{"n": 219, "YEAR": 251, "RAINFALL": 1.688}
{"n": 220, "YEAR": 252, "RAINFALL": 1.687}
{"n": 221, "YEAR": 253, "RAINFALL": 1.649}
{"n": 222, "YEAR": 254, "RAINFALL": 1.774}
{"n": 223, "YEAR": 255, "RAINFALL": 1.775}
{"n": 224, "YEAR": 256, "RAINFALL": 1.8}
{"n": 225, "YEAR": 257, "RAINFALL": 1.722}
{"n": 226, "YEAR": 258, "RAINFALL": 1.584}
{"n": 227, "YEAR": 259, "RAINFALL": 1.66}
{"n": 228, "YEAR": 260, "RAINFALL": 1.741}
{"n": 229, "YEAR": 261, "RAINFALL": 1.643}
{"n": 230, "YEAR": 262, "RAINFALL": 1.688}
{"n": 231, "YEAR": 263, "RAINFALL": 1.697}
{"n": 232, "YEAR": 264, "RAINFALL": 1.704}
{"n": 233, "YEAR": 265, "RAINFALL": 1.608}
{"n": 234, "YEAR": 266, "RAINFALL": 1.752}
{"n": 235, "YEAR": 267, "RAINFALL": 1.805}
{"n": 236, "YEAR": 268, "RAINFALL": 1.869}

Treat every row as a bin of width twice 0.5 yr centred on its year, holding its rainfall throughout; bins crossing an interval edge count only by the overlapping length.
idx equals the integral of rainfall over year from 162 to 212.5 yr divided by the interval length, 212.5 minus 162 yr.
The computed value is 1.3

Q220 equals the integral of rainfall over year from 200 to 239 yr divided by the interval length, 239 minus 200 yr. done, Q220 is 1.35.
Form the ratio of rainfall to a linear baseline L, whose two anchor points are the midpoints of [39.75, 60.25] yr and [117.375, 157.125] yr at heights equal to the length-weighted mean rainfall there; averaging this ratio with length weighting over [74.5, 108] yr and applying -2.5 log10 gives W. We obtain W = 0.14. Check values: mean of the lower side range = 1.28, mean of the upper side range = 1.2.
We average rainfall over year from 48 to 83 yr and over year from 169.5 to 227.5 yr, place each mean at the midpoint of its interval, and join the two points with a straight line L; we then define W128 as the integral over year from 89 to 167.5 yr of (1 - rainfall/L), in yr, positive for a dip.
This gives 1.98 yr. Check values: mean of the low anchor 1.06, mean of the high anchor 1.37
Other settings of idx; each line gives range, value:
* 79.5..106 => 1.1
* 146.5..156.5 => 1.25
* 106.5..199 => 1.25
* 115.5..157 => 1.2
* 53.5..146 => 1.1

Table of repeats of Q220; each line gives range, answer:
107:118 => 1.12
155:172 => 1.29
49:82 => 1.05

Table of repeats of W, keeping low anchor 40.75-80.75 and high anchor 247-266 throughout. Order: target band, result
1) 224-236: 0.22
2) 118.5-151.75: 0.12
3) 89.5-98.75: 0.10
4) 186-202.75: 0.30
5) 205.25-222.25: 0.03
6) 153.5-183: 0.09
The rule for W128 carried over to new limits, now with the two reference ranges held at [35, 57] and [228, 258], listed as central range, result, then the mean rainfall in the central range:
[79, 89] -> 2.03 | 1.1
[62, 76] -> 4.49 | 0.93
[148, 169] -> 2.30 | 1.27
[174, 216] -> 3.72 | 1.32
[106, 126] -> 3.74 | 1.14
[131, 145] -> 2.20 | 1.19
